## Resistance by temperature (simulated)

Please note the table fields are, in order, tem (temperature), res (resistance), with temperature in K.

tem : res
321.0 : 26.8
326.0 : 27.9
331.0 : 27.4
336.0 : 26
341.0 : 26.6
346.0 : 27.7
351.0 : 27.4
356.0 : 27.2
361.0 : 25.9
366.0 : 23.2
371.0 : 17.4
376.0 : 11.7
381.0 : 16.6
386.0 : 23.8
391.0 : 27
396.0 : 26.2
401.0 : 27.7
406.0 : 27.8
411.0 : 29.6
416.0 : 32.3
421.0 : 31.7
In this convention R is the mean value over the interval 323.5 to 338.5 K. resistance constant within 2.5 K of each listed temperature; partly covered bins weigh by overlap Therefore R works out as 27.1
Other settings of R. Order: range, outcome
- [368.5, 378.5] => 14.6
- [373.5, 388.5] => 17.4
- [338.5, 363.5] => 27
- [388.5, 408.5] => 27.2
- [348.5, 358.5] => 27.3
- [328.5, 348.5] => 26.9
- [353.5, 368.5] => 25.4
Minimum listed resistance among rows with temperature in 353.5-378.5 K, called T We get 11.7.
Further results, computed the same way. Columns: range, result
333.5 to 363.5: 25.9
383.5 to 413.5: 23.8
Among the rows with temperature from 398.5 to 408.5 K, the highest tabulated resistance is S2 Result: 27.8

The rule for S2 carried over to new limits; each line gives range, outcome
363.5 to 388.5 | 23.8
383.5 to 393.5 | 27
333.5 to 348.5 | 27.7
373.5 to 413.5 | 29.6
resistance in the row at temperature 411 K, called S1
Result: 29.6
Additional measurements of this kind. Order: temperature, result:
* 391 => 27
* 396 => 26.2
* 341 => 26.6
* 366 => 23.2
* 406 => 27.8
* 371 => 17.4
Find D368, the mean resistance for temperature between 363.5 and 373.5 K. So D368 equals 20.3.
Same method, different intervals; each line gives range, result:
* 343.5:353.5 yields 27.6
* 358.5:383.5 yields 19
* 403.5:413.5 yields 28.7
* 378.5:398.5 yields 23.4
